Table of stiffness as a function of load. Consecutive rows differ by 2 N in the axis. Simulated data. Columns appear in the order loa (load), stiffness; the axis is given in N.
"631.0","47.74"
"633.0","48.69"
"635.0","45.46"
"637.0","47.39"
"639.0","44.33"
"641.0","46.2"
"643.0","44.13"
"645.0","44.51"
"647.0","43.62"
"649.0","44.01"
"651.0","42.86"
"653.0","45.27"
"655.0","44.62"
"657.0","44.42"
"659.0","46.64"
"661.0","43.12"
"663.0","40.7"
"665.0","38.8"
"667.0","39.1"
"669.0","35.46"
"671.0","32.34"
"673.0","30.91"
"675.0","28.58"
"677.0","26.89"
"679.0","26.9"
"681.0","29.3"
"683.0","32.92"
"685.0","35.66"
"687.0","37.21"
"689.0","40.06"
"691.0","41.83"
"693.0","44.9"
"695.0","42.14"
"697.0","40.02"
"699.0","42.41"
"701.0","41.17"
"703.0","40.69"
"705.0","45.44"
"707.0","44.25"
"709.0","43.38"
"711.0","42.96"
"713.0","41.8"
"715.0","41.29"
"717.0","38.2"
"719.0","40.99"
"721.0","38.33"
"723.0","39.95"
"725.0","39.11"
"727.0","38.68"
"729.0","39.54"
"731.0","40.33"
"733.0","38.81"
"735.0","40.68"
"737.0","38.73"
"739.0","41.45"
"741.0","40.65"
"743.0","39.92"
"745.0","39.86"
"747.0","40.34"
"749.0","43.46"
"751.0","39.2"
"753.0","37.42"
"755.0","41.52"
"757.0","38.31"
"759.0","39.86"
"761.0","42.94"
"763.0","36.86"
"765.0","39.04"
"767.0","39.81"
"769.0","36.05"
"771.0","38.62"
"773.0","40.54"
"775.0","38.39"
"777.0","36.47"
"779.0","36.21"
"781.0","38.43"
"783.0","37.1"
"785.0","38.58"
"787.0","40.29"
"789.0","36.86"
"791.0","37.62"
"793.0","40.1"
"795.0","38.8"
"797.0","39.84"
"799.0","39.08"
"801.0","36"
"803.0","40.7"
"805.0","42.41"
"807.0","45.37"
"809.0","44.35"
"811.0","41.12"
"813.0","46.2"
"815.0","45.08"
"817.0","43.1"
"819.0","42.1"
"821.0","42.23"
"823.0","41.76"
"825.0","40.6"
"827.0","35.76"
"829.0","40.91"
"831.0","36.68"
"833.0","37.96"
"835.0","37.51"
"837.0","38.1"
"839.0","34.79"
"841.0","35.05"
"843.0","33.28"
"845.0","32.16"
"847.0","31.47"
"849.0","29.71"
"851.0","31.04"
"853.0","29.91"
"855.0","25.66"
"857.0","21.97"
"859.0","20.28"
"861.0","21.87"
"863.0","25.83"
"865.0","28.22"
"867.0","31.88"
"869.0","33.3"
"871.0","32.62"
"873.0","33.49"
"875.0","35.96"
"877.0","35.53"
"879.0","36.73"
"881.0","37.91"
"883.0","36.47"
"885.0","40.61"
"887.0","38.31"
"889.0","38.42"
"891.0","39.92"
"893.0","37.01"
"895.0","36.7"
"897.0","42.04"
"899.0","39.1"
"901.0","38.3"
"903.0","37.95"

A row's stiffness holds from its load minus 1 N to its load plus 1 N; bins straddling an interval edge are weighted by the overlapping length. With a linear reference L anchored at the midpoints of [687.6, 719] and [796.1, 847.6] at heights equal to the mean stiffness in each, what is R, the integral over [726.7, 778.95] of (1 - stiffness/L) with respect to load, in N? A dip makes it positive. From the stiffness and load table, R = 1.8 N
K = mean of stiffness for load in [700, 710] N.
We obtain 43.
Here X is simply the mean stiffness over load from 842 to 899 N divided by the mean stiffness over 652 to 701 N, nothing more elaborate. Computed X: 0.9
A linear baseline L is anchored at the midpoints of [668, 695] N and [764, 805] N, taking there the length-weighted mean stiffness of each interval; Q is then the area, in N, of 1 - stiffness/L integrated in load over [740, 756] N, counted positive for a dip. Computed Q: -1.4 N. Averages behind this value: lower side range 34.4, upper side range 38.5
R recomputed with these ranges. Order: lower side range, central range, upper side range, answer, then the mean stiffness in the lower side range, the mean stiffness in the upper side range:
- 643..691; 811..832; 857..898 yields -3.84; 38.2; 33.9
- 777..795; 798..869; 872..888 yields 3.47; 38.1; 36.9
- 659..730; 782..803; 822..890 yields -1.78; 38.5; 33.6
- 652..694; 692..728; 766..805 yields -3.49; 37.4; 38.5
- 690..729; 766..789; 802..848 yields 1.21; 41.4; 39.5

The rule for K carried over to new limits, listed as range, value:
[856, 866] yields 23.6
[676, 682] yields 27.7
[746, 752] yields 41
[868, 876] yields 33.8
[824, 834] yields 38.4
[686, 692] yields 39.7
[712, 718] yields 40.4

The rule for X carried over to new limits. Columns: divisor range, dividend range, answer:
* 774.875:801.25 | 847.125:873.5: 0.74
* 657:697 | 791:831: 1.12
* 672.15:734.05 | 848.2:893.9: 0.84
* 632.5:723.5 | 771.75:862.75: 0.91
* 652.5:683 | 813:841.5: 1.09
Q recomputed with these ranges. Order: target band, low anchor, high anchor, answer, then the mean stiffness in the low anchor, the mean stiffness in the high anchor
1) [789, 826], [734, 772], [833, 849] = -4.9 N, 39.7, 34.5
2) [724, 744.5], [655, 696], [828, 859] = -2.5 N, 37.1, 32.7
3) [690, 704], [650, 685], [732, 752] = -1.3 N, 37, 40.3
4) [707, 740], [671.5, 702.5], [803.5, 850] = -3.2 N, 36.1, 39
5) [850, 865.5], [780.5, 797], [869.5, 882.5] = 4.5 N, 38.6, 35.3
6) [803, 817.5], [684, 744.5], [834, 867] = -4.7 N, 40.7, 29.9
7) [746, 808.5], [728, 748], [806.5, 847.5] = 0.7 N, 40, 39.3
